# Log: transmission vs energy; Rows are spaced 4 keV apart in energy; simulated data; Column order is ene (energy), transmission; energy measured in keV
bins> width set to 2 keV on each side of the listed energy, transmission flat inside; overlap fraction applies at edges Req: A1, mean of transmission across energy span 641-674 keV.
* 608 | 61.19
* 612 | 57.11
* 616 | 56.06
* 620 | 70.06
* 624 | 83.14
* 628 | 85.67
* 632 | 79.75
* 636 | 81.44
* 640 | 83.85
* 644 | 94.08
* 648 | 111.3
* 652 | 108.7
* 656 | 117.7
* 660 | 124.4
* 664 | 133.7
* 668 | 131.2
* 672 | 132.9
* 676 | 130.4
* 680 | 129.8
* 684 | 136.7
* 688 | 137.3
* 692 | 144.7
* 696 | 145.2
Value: 118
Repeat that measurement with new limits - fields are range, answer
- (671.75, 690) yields 133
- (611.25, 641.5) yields 75.2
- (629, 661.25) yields 99.1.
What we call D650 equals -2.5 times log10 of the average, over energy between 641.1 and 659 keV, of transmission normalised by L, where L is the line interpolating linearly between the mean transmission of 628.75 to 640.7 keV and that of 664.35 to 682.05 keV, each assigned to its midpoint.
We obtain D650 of -0.06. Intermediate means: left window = 81.9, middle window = 108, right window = 131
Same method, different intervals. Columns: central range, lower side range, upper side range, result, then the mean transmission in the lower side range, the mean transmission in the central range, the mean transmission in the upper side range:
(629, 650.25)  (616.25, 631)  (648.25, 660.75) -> 0.08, 76.8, 90.1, 115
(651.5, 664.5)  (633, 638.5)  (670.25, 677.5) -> -0.10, 81.4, 121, 132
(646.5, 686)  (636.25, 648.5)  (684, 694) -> -0.08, 92.4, 126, 140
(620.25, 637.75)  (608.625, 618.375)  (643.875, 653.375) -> -0.04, 57.8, 81.3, 107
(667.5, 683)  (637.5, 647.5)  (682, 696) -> -0.05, 91.9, 131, 140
